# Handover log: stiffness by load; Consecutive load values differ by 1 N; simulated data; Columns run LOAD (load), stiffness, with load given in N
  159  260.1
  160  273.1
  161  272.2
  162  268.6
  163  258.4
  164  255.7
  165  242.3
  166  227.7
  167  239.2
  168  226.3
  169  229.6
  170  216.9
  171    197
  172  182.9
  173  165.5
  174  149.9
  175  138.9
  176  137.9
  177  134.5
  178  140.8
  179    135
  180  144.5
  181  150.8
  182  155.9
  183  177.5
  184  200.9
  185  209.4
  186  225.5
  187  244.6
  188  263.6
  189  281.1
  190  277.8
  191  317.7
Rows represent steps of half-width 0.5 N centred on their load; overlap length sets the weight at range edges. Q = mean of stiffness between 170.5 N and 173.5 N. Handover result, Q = 182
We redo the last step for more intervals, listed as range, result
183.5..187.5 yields 220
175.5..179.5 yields 137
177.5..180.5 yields 140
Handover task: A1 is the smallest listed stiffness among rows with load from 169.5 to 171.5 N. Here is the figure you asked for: 197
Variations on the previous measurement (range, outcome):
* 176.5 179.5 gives 134.5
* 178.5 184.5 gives 135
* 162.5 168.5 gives 226.3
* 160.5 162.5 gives 268.6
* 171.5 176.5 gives 137.9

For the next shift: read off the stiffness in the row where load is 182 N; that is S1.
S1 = 155.9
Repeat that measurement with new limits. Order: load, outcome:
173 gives 165.5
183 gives 177.5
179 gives 135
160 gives 273.1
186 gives 225.5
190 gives 277.8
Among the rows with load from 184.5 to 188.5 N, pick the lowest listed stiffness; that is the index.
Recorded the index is 209.4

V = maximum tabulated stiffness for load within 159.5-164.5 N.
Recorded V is 273.1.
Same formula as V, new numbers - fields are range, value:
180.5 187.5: 244.6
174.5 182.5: 155.9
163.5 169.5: 255.7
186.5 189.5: 281.1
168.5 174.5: 229.6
